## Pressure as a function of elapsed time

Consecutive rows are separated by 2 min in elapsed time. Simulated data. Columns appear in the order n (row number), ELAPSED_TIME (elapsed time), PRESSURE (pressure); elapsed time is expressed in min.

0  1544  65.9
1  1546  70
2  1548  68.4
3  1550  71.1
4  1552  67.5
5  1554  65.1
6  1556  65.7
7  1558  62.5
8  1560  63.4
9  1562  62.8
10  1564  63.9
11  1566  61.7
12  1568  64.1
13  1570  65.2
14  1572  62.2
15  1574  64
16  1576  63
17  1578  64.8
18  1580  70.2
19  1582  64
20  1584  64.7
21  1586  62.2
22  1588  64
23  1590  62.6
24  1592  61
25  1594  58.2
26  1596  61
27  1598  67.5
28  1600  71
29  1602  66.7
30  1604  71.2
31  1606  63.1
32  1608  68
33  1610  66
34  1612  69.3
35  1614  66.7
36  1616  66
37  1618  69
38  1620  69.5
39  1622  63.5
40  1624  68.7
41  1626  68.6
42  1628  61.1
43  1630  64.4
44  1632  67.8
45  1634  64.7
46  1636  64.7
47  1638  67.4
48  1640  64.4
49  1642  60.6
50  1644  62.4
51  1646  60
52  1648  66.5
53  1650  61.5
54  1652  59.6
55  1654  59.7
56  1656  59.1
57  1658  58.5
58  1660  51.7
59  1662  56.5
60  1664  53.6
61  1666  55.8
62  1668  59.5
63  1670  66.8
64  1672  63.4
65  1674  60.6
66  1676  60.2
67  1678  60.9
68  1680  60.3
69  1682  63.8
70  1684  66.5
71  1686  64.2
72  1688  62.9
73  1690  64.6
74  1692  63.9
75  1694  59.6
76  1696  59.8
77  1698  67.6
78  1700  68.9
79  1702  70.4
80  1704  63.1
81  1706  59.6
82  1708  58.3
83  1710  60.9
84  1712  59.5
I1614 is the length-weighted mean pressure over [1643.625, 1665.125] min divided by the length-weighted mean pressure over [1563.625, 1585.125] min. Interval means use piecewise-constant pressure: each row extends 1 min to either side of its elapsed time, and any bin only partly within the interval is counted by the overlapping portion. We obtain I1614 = 0.92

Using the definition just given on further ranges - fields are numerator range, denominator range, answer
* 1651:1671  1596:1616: 0.86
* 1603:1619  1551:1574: 1.05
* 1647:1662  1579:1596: 0.94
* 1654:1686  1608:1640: 0.90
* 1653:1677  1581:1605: 0.91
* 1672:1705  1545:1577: 0.98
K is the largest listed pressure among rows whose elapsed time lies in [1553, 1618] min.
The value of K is 71.2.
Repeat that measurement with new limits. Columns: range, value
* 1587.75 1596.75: 64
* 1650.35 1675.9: 66.8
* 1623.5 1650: 68.7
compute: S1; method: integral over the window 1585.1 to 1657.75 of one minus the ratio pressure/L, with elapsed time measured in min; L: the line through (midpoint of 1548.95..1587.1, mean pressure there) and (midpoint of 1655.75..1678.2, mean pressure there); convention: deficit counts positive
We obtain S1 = -3.7 min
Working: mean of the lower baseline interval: 64.6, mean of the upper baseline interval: 58.8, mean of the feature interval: 64.6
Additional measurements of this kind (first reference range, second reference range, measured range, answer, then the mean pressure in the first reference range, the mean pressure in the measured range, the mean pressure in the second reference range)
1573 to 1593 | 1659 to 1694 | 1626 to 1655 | -0.6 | 64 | 63.4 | 60.9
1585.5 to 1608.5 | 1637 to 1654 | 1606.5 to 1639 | -1.5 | 64.7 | 66.5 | 62.6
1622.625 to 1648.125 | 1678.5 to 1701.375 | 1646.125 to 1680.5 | 2.5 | 64.6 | 59.7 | 63.9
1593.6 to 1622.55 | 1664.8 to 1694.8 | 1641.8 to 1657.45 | 0.7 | 66.7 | 61.1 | 62.2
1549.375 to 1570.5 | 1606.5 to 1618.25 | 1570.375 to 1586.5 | 0.3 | 64.7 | 64.5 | 67.2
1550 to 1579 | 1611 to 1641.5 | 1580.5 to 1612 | 0.2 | 64.2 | 65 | 66.3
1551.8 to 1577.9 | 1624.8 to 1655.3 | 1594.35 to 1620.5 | -1.4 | 63.9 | 67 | 63.5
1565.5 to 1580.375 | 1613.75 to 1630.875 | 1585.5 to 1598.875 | 0.6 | 64.2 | 62.3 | 66.4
